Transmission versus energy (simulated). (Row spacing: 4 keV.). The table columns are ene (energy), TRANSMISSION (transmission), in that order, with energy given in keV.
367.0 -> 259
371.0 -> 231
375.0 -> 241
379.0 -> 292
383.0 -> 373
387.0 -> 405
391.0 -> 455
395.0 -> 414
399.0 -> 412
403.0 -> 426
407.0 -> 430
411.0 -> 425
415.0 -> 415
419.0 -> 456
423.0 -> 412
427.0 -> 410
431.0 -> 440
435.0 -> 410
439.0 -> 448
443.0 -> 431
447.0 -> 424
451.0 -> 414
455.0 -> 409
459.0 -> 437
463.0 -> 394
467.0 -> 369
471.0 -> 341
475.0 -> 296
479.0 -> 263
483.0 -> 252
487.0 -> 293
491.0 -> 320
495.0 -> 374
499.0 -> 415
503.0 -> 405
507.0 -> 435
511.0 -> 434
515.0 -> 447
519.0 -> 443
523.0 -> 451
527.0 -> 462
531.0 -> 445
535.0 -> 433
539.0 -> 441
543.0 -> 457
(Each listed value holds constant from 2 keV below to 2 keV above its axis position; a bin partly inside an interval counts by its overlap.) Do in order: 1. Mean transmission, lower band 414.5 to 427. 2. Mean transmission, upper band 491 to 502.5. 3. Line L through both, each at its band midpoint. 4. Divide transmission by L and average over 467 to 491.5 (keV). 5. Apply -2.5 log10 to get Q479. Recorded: 0.30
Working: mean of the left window 426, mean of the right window 383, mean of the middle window 299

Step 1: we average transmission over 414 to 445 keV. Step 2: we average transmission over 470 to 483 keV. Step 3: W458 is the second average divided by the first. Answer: 0.68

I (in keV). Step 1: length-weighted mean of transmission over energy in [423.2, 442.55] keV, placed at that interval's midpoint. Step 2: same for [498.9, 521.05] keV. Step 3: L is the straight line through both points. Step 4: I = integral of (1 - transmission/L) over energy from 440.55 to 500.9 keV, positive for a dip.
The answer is 9.3 keV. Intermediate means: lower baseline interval 426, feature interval 363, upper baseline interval 431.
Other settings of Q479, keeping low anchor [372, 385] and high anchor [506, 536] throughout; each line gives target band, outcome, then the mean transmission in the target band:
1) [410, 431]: -0.24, 425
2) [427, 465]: -0.16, 422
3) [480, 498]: 0.30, 313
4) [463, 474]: 0.10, 357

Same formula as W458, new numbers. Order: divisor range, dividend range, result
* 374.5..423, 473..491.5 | 0.70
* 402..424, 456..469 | 0.94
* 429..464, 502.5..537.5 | 1.04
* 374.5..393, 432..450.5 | 1.18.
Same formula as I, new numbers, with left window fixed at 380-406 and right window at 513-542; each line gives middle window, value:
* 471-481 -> 3.3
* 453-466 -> 0.5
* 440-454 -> 0.0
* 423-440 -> -0.1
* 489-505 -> 2.2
